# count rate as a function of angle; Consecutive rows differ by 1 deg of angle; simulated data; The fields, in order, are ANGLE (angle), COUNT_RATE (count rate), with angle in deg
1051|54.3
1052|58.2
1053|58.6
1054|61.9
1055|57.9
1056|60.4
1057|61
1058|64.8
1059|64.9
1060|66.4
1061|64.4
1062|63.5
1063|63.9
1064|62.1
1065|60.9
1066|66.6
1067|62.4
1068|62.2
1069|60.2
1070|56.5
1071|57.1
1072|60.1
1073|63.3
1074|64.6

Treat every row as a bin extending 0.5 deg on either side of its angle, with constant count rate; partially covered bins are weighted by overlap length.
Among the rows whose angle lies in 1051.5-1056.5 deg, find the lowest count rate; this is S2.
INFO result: 57.9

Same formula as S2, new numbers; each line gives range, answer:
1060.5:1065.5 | 60.9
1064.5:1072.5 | 56.5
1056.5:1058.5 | 61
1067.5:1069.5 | 60.2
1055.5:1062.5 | 60.4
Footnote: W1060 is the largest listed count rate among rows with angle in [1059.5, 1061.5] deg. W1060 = 66.4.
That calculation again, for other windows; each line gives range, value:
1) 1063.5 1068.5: 66.6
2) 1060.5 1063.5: 64.4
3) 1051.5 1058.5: 64.8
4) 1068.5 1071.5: 60.2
